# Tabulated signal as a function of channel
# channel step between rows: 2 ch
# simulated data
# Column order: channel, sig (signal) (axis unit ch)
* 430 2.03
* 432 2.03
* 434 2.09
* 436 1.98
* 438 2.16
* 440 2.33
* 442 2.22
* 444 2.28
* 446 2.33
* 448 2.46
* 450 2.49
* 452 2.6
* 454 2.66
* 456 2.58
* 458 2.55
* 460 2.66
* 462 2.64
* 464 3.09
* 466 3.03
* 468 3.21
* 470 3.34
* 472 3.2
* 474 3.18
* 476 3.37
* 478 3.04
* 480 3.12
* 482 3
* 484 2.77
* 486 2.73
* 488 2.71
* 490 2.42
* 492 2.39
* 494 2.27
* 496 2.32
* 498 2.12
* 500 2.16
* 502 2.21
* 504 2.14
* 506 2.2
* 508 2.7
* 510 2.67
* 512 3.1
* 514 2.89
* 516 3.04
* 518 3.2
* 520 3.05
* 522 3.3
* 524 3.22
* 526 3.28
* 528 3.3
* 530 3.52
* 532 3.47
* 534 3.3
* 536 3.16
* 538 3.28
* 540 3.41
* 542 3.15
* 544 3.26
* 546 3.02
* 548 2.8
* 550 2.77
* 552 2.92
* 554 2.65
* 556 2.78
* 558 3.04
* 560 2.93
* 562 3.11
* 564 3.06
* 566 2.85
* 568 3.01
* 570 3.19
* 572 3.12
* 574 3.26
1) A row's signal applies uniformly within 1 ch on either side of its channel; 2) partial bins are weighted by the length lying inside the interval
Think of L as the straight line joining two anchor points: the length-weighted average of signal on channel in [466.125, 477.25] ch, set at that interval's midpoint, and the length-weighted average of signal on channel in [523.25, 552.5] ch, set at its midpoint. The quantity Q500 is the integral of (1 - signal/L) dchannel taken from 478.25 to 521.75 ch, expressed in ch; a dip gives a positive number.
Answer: 7.7 ch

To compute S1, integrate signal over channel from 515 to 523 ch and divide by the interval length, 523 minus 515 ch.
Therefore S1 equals 3.15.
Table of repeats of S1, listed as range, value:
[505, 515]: 2.71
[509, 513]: 2.88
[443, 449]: 2.36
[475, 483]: 3.13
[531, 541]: 3.32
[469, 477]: 3.27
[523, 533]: 3.36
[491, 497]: 2.33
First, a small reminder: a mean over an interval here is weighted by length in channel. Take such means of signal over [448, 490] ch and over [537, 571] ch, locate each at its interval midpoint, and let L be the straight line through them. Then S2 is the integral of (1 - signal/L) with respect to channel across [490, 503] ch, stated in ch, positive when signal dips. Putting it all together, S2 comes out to 2.9 ch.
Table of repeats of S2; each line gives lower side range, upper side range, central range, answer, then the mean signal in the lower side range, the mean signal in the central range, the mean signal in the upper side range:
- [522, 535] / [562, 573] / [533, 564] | 1.5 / 3.34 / 3.04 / 3.05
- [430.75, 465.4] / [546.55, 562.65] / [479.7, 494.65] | -0.4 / 2.42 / 2.66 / 2.87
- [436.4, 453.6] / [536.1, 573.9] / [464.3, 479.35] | -4.0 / 2.36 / 3.19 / 3.03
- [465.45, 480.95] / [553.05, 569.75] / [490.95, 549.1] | 3.0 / 3.19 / 2.89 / 2.94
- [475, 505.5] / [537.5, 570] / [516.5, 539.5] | -3.6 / 2.58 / 3.28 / 3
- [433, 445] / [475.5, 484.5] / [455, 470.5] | -1.0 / 2.18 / 2.87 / 3.06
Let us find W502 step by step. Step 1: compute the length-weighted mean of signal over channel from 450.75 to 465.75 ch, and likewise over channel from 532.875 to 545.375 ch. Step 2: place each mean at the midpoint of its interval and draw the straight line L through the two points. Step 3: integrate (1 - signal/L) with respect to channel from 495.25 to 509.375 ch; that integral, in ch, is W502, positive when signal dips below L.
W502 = 3.4 ch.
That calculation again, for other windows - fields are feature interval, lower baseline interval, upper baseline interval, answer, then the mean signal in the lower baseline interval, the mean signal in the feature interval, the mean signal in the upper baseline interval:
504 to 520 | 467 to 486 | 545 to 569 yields 1.2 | 3.12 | 2.8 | 2.91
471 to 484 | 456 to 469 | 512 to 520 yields -1.0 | 2.84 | 3.12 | 3.05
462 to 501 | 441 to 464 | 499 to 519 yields -3.5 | 2.52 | 2.81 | 2.63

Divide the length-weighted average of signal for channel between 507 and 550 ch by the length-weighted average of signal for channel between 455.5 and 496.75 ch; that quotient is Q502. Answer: 1.10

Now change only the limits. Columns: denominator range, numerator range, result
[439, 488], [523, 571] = 1.11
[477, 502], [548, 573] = 1.15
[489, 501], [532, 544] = 1.44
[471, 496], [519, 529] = 1.14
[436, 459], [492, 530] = 1.14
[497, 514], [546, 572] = 1.20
